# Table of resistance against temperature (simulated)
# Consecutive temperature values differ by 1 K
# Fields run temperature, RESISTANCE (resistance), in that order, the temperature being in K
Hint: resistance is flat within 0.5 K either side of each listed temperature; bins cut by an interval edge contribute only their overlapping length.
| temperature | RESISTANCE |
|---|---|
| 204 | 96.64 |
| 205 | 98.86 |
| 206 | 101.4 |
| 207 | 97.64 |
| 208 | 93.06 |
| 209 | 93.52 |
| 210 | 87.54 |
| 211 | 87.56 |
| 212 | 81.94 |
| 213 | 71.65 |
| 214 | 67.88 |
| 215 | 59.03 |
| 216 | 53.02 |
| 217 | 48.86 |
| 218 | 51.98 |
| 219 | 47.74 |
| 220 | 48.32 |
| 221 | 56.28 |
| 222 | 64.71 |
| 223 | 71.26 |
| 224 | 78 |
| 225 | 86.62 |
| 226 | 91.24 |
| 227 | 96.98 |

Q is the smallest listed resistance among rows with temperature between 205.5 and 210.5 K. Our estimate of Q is 87.54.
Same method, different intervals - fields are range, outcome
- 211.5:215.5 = 59.03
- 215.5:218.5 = 48.86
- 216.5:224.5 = 47.74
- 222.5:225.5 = 71.26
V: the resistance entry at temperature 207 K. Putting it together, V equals 97.64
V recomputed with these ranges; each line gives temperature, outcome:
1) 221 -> 56.28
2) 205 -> 98.86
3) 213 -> 71.65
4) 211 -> 87.56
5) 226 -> 91.24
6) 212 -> 81.94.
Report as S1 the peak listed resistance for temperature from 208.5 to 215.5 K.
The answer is 93.52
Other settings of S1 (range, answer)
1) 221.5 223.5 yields 71.26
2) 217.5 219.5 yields 51.98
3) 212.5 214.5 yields 71.65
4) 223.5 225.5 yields 86.62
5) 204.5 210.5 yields 101.4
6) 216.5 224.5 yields 78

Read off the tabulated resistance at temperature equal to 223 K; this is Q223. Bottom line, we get 71.26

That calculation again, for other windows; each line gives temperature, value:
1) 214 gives 67.88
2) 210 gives 87.54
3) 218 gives 51.98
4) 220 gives 48.32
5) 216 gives 53.02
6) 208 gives 93.06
